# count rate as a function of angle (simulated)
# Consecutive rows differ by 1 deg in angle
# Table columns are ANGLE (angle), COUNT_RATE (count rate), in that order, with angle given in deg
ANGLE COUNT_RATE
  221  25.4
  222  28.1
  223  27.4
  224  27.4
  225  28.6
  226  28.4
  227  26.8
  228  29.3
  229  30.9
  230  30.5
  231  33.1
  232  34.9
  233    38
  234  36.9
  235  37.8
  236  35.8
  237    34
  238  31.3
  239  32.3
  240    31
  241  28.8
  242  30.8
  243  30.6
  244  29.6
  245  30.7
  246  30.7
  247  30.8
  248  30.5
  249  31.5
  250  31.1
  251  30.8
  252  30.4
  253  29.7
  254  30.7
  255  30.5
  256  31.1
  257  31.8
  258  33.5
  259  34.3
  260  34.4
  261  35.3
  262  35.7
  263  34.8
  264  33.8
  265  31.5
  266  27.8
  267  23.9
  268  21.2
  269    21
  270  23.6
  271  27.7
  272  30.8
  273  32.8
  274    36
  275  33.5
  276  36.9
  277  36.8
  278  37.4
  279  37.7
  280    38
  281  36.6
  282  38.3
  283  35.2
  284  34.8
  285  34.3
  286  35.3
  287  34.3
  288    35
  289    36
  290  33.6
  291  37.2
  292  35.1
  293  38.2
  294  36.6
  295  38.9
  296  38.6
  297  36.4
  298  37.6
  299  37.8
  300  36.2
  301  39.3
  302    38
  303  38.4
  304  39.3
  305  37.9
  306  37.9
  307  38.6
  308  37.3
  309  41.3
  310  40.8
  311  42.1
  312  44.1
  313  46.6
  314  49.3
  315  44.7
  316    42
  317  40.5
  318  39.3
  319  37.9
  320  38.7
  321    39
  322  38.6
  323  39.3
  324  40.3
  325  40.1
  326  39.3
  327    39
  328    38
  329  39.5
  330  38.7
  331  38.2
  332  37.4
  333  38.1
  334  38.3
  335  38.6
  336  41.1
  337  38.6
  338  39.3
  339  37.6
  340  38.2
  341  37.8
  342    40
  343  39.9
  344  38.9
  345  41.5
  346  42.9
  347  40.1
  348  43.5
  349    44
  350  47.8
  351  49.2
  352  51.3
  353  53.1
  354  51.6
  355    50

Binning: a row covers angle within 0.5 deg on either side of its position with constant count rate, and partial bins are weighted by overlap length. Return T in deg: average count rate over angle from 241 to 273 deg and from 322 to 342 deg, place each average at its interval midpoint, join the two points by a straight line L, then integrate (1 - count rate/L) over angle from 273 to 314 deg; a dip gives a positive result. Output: -3.8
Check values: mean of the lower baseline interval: 30.4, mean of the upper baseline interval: 38.8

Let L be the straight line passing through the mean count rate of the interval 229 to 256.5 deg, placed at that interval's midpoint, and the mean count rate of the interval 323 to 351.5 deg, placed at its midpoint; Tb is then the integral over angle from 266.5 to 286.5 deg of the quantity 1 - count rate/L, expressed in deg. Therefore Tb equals 1.4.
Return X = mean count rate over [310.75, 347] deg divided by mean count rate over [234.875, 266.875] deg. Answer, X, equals 1.3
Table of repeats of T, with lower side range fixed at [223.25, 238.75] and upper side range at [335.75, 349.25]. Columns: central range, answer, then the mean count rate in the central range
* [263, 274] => 2.1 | 28.1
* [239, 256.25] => 1.4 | 30.6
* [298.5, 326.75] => -1.6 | 40.2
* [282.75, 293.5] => 0.3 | 35.4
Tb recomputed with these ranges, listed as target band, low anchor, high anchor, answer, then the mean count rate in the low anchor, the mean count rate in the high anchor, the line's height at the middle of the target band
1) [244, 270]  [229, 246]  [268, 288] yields 2.00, 32.8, 33.5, 33.1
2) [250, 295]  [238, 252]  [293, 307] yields 1.66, 30.7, 37.9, 34.3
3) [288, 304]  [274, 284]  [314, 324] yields 0.44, 36.6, 40.5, 38.2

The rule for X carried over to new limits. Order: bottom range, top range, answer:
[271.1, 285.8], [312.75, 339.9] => 1.12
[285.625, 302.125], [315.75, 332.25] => 1.07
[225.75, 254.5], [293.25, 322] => 1.26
